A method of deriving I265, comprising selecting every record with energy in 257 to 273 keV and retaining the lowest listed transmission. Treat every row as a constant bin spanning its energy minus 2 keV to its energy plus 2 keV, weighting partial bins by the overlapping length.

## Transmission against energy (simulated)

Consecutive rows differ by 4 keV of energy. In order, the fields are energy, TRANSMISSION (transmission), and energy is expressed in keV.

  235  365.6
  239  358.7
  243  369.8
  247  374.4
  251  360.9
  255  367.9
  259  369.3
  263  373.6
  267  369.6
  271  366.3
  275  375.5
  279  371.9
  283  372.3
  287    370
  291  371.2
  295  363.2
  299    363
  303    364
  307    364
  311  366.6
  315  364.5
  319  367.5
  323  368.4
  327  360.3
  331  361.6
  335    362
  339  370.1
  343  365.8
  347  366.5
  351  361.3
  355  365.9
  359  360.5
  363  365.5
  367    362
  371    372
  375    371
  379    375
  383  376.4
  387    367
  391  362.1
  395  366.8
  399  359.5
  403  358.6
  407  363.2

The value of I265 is 366.3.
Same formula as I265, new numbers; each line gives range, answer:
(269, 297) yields 363.2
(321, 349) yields 360.3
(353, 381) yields 360.5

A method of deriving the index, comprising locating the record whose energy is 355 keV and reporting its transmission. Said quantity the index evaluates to 365.9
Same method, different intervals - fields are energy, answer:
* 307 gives 364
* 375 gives 371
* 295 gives 363.2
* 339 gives 370.1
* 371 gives 372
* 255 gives 367.9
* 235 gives 365.6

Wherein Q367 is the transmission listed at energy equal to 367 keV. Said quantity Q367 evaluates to 362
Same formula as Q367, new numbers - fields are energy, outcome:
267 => 369.6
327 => 360.3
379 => 375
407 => 363.2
